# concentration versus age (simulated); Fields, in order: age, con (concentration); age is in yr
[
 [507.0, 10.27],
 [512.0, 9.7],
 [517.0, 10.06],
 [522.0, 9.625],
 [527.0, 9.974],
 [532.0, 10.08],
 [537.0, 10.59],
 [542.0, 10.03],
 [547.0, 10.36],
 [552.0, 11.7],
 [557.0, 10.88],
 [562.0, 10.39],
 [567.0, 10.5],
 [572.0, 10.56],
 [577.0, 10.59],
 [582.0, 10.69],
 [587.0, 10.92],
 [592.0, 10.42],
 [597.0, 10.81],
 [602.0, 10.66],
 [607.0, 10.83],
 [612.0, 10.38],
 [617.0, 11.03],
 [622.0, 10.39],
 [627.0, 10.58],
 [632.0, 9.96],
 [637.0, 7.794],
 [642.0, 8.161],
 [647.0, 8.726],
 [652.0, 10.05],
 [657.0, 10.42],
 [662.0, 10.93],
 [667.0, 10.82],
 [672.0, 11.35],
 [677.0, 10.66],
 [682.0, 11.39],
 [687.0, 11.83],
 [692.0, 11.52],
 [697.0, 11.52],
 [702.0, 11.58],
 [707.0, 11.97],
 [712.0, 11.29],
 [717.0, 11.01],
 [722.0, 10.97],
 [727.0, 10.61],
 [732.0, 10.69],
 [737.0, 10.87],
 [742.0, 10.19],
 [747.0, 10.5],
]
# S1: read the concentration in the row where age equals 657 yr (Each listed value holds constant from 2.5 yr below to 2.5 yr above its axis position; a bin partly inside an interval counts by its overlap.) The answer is 10.42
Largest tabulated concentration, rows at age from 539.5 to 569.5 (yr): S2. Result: 11.7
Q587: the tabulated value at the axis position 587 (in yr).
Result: 10.92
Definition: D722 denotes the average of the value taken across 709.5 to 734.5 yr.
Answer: 10.9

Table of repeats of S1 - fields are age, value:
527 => 9.974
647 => 8.726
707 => 11.97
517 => 10.06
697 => 11.52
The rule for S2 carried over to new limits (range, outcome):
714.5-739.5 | 11.01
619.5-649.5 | 10.58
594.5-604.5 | 10.81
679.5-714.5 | 11.97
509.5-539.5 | 10.59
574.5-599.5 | 10.92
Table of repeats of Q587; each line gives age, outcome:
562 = 10.39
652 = 10.05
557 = 10.88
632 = 9.96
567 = 10.5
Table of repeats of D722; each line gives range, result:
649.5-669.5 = 10.6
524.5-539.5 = 10.2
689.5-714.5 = 11.6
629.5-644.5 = 8.64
